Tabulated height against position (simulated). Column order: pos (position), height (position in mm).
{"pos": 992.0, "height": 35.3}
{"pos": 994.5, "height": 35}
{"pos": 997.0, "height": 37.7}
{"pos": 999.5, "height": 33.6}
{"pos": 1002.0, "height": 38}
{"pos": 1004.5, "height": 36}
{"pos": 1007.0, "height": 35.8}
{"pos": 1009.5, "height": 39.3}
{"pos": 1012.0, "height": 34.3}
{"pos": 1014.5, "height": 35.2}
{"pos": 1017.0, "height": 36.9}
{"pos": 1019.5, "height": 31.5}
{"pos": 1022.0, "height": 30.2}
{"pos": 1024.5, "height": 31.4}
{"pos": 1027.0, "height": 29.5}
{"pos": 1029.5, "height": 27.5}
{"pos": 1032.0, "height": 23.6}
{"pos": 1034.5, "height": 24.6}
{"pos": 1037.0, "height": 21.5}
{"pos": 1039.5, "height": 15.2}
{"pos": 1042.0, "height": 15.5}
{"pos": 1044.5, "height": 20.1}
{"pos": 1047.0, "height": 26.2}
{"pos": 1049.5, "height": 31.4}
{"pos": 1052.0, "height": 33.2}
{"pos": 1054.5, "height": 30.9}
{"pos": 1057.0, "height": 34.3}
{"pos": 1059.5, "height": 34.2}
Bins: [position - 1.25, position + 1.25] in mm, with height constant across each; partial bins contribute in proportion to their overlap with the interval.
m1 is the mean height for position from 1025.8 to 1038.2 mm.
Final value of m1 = 25.3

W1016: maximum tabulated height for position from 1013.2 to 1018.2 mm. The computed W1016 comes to 36.9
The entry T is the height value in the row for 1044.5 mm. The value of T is 20.1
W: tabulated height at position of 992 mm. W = 35.3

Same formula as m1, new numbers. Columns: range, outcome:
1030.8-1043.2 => 20.1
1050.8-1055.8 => 32.1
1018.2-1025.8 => 31.1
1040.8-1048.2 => 20.6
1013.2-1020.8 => 34.5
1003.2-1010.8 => 37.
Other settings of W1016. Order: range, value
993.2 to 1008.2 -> 38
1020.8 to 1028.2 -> 31.4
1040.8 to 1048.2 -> 26.2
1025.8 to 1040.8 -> 29.5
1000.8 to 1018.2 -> 39.3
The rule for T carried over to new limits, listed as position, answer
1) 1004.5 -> 36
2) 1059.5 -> 34.2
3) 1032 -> 23.6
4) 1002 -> 38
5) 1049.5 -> 31.4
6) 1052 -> 33.2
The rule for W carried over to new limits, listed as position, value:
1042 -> 15.5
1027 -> 29.5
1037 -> 21.5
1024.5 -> 31.4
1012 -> 34.3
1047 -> 26.2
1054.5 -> 30.9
